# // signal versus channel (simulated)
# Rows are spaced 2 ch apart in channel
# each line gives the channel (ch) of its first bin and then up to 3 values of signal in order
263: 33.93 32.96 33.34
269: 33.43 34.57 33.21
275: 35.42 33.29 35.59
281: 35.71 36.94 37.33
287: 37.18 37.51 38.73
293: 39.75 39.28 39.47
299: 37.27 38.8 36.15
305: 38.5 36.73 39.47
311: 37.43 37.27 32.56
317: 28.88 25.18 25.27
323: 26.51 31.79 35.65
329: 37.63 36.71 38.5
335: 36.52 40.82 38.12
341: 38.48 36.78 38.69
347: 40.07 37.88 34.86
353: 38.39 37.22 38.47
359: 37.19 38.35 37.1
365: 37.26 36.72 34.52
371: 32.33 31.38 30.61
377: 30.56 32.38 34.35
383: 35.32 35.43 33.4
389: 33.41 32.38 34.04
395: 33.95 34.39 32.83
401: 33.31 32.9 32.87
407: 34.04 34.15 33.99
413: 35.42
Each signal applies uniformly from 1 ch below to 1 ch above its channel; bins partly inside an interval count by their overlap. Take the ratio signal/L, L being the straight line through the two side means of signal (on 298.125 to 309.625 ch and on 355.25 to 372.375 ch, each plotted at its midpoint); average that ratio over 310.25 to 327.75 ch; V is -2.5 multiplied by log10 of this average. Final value 0.204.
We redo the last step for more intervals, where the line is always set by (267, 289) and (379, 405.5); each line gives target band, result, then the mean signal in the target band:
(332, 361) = -0.11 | 38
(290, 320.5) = -0.04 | 36.2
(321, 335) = 0.02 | 34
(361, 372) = -0.06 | 35.8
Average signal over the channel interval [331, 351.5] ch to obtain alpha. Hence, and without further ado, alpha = 38.1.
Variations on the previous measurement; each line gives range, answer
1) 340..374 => 36.8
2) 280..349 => 36.2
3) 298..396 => 35.3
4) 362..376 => 34.3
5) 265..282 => 34.2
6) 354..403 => 34.4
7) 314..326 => 28.4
